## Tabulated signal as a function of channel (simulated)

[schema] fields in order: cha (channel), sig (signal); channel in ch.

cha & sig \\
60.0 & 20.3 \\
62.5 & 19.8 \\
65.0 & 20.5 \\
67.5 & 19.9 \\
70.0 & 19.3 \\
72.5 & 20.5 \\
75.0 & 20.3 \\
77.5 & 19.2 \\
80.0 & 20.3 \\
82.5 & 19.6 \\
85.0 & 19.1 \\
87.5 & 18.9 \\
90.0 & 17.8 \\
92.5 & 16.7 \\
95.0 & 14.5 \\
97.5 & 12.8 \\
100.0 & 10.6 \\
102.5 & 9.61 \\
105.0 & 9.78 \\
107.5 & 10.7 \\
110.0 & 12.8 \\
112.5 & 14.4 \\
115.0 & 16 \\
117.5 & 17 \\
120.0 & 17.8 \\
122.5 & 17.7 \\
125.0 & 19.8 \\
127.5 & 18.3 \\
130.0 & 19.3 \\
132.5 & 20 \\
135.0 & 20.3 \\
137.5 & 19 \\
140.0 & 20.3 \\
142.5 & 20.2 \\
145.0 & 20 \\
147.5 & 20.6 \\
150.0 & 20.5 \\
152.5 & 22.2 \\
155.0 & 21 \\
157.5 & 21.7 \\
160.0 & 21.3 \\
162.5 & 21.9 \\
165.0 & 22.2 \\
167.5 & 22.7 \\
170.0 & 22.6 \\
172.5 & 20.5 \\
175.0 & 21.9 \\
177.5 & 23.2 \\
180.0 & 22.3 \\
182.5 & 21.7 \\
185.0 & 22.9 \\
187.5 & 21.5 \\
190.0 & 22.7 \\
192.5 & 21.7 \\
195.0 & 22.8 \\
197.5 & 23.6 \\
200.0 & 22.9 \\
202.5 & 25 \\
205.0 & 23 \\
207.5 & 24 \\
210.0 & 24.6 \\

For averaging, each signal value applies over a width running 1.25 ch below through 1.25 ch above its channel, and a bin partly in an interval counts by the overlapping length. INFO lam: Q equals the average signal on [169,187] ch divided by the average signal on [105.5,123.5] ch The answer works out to 1.48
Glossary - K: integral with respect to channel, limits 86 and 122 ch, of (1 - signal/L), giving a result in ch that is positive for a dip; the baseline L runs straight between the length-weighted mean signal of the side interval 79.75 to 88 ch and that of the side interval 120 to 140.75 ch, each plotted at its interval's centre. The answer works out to 9.3 ch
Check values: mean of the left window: 19.4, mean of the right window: 19.2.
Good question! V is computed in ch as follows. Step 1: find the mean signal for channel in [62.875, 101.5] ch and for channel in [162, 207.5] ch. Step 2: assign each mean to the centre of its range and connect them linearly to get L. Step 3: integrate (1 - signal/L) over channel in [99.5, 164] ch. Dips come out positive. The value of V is 7.7 ch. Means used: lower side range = 18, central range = 17.9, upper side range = 22.6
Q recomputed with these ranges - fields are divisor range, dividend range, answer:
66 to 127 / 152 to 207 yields 1.35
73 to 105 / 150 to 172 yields 1.33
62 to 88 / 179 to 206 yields 1.15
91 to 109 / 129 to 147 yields 1.63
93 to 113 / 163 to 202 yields 1.87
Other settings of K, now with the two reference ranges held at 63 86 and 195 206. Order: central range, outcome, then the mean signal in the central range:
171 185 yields 0.5 ch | 22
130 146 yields 1.3 ch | 19.9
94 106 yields 5.3 ch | 11.4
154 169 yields 0.4 ch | 21.8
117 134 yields 2.2 ch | 18.7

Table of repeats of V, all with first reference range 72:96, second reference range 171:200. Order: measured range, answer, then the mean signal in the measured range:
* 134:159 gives 0.38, 20.6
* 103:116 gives 4.72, 12.5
